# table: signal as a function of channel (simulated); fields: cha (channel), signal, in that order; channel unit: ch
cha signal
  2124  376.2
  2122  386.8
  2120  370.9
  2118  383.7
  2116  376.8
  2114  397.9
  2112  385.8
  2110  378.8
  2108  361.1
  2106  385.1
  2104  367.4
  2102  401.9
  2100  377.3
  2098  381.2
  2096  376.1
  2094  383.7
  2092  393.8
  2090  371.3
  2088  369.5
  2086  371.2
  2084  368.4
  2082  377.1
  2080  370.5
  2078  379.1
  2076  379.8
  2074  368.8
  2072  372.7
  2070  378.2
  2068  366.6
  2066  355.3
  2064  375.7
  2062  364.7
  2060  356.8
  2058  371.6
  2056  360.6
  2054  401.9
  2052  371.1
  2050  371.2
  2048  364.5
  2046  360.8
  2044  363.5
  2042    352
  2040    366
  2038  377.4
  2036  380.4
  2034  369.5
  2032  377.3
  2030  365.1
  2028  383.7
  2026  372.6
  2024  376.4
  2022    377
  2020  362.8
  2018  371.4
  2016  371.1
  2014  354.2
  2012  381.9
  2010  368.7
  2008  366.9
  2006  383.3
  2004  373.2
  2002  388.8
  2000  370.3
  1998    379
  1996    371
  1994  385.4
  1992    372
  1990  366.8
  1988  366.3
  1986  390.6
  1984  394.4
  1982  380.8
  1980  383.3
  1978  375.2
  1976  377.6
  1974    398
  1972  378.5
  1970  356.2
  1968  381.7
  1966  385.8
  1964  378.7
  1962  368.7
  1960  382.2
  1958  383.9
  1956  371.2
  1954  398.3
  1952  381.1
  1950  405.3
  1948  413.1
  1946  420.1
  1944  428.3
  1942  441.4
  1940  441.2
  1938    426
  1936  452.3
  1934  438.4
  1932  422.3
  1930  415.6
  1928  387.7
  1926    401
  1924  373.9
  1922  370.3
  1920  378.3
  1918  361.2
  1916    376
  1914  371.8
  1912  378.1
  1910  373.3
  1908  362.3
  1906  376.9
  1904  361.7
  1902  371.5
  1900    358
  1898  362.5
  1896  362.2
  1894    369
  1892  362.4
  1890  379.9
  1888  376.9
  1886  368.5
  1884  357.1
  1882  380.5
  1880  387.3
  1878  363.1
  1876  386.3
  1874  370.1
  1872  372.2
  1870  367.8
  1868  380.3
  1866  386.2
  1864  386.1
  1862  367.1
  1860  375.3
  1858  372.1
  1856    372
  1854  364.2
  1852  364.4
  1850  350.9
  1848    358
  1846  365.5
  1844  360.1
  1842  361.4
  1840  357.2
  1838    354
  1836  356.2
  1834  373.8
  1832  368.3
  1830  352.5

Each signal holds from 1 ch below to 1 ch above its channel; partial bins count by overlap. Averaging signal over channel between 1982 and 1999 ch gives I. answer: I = 378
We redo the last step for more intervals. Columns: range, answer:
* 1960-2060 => 374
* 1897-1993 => 388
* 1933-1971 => 403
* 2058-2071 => 367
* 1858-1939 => 380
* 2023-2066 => 370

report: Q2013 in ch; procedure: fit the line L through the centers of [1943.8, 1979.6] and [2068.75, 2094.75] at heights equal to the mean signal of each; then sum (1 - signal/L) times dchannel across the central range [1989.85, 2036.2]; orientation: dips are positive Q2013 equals 1.02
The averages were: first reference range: 387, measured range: 374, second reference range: 376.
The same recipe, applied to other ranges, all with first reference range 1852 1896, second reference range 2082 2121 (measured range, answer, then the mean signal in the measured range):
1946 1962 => -0.68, 391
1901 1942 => -2.07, 393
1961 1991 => -0.25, 379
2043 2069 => 0.67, 368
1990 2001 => 0.04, 375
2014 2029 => 0.18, 372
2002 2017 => 0.16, 372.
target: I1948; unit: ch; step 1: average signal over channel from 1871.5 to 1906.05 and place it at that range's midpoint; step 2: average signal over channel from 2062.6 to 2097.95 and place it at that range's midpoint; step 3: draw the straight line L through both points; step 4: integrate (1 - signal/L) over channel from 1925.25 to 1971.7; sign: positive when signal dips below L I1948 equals -4.0 ch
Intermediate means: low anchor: 370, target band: 403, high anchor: 374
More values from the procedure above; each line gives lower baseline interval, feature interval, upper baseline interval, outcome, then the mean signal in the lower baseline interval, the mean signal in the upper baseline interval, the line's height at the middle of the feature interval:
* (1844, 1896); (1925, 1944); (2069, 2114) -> -2.7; 371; 378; 373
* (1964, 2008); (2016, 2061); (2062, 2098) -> 0.6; 379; 374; 376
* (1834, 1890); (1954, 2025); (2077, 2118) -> -0.4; 369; 379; 374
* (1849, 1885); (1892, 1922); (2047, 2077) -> 0.3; 372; 371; 372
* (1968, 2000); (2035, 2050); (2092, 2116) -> 0.5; 378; 382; 380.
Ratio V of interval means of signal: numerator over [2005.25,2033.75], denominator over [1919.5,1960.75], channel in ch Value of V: 0.91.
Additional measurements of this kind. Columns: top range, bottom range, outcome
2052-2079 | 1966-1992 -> 0.98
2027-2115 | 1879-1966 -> 0.96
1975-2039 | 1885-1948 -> 0.96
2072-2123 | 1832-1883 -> 1.02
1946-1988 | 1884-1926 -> 1.04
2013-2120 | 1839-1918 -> 1.01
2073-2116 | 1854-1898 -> 1.01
